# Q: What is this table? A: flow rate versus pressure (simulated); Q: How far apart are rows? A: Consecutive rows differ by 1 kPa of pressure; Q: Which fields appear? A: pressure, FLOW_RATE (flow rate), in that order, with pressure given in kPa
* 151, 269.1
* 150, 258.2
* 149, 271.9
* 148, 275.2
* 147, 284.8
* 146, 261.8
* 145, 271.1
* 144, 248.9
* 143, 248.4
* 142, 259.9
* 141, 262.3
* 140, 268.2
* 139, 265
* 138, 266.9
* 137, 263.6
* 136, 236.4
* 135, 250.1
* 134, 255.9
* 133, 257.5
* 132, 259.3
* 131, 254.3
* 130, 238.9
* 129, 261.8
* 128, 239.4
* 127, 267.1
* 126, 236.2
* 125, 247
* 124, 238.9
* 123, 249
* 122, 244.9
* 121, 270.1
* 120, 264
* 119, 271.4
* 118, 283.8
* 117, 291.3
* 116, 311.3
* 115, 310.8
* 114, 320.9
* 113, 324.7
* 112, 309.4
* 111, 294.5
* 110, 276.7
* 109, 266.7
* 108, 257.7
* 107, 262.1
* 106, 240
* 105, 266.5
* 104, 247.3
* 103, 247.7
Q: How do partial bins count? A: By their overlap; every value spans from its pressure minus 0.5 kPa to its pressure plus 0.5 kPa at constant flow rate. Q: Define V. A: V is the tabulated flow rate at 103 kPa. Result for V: 247.7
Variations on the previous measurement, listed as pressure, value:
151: 269.1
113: 324.7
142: 259.9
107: 262.1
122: 244.9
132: 259.3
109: 266.7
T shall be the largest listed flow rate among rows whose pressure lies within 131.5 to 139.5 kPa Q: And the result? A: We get 266.9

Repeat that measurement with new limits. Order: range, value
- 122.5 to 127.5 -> 267.1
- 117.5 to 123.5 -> 283.8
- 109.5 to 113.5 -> 324.7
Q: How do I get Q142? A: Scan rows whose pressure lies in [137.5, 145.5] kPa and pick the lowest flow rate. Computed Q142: 248.4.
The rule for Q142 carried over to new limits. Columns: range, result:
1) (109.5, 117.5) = 276.7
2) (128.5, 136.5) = 236.4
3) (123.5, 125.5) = 238.9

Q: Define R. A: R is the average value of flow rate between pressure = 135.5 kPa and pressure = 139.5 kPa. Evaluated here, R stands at 258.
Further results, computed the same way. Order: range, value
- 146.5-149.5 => 277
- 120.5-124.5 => 251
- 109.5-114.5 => 305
